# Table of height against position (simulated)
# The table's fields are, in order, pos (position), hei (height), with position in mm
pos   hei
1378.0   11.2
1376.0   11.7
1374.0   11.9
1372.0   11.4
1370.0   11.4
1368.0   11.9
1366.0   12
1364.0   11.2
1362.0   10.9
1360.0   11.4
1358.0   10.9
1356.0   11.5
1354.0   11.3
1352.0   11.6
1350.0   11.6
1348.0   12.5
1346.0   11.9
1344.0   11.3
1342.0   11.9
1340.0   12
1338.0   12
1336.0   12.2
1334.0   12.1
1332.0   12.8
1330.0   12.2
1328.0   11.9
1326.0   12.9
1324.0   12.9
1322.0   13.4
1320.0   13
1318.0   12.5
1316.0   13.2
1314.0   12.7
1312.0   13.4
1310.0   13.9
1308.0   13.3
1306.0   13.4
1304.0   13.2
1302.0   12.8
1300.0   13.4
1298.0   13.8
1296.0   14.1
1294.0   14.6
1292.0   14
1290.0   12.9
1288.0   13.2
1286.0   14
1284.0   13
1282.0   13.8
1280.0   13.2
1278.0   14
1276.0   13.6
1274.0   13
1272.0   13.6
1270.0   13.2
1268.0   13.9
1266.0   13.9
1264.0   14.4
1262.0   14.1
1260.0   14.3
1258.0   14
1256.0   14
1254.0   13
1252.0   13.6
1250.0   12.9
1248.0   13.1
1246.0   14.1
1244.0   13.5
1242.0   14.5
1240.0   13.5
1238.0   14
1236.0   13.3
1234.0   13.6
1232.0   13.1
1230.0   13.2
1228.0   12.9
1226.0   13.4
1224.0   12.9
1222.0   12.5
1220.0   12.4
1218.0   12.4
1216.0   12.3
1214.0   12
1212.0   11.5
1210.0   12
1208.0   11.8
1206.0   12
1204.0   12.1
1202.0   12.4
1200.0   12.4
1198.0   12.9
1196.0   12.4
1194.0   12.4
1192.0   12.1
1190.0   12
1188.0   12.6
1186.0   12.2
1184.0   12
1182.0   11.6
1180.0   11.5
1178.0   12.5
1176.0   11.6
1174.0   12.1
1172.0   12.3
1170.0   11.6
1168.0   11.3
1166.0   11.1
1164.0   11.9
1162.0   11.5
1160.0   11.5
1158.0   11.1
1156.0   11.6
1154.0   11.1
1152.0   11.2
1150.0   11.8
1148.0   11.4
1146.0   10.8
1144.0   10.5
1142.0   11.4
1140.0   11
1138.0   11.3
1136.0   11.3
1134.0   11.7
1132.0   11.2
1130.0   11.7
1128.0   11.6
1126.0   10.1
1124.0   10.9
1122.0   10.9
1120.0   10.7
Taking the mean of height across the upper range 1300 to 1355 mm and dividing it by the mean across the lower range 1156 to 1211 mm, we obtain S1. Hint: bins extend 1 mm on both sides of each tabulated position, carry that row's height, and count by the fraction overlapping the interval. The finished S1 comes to 1.05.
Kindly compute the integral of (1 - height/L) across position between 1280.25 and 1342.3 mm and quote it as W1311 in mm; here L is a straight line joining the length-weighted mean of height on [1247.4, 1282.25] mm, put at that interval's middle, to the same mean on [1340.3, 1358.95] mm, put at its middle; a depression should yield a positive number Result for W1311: -2.6 mm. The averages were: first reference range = 13.6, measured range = 13.1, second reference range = 11.6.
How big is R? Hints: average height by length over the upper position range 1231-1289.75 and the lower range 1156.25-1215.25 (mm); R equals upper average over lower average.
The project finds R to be 1.14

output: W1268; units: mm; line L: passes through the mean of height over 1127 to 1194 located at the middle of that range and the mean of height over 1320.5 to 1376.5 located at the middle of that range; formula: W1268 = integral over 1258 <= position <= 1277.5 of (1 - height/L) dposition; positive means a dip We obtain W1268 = -3.4 mm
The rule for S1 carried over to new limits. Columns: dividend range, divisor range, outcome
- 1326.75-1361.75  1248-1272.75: 0.86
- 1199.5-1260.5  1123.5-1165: 1.15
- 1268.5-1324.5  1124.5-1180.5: 1.17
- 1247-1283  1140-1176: 1.20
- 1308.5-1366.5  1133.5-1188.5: 1.06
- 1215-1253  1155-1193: 1.12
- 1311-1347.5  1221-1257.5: 0.93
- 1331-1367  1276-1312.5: 0.86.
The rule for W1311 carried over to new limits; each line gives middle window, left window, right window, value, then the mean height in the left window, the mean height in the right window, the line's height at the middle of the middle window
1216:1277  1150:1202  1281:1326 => -3.6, 11.9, 13.4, 12.7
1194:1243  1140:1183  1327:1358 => -4.7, 11.5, 11.9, 11.6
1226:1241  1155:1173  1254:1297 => -0.5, 11.5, 13.7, 12.9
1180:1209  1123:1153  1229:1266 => 0.7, 11.2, 13.7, 12.5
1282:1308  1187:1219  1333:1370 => -3.6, 12.2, 11.7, 11.9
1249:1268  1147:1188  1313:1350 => -2.7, 11.7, 12.4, 12.1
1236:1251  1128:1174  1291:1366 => -2.1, 11.4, 12.5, 12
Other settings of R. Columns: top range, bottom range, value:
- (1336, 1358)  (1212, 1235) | 0.92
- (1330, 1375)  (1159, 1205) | 0.98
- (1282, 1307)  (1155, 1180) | 1.16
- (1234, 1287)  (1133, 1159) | 1.22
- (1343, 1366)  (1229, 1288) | 0.84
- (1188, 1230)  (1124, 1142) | 1.10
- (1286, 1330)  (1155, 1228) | 1.10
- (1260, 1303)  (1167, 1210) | 1.13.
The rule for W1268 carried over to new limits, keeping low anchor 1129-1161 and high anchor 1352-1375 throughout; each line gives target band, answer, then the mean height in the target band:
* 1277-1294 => -3.3 mm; 13.6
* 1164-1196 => -1.8 mm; 11.9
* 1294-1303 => -1.8 mm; 13.6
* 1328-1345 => -0.9 mm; 12.1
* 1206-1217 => -0.6 mm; 11.9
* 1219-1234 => -2.1 mm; 13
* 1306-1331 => -3.4 mm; 13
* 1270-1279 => -1.7 mm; 13.5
